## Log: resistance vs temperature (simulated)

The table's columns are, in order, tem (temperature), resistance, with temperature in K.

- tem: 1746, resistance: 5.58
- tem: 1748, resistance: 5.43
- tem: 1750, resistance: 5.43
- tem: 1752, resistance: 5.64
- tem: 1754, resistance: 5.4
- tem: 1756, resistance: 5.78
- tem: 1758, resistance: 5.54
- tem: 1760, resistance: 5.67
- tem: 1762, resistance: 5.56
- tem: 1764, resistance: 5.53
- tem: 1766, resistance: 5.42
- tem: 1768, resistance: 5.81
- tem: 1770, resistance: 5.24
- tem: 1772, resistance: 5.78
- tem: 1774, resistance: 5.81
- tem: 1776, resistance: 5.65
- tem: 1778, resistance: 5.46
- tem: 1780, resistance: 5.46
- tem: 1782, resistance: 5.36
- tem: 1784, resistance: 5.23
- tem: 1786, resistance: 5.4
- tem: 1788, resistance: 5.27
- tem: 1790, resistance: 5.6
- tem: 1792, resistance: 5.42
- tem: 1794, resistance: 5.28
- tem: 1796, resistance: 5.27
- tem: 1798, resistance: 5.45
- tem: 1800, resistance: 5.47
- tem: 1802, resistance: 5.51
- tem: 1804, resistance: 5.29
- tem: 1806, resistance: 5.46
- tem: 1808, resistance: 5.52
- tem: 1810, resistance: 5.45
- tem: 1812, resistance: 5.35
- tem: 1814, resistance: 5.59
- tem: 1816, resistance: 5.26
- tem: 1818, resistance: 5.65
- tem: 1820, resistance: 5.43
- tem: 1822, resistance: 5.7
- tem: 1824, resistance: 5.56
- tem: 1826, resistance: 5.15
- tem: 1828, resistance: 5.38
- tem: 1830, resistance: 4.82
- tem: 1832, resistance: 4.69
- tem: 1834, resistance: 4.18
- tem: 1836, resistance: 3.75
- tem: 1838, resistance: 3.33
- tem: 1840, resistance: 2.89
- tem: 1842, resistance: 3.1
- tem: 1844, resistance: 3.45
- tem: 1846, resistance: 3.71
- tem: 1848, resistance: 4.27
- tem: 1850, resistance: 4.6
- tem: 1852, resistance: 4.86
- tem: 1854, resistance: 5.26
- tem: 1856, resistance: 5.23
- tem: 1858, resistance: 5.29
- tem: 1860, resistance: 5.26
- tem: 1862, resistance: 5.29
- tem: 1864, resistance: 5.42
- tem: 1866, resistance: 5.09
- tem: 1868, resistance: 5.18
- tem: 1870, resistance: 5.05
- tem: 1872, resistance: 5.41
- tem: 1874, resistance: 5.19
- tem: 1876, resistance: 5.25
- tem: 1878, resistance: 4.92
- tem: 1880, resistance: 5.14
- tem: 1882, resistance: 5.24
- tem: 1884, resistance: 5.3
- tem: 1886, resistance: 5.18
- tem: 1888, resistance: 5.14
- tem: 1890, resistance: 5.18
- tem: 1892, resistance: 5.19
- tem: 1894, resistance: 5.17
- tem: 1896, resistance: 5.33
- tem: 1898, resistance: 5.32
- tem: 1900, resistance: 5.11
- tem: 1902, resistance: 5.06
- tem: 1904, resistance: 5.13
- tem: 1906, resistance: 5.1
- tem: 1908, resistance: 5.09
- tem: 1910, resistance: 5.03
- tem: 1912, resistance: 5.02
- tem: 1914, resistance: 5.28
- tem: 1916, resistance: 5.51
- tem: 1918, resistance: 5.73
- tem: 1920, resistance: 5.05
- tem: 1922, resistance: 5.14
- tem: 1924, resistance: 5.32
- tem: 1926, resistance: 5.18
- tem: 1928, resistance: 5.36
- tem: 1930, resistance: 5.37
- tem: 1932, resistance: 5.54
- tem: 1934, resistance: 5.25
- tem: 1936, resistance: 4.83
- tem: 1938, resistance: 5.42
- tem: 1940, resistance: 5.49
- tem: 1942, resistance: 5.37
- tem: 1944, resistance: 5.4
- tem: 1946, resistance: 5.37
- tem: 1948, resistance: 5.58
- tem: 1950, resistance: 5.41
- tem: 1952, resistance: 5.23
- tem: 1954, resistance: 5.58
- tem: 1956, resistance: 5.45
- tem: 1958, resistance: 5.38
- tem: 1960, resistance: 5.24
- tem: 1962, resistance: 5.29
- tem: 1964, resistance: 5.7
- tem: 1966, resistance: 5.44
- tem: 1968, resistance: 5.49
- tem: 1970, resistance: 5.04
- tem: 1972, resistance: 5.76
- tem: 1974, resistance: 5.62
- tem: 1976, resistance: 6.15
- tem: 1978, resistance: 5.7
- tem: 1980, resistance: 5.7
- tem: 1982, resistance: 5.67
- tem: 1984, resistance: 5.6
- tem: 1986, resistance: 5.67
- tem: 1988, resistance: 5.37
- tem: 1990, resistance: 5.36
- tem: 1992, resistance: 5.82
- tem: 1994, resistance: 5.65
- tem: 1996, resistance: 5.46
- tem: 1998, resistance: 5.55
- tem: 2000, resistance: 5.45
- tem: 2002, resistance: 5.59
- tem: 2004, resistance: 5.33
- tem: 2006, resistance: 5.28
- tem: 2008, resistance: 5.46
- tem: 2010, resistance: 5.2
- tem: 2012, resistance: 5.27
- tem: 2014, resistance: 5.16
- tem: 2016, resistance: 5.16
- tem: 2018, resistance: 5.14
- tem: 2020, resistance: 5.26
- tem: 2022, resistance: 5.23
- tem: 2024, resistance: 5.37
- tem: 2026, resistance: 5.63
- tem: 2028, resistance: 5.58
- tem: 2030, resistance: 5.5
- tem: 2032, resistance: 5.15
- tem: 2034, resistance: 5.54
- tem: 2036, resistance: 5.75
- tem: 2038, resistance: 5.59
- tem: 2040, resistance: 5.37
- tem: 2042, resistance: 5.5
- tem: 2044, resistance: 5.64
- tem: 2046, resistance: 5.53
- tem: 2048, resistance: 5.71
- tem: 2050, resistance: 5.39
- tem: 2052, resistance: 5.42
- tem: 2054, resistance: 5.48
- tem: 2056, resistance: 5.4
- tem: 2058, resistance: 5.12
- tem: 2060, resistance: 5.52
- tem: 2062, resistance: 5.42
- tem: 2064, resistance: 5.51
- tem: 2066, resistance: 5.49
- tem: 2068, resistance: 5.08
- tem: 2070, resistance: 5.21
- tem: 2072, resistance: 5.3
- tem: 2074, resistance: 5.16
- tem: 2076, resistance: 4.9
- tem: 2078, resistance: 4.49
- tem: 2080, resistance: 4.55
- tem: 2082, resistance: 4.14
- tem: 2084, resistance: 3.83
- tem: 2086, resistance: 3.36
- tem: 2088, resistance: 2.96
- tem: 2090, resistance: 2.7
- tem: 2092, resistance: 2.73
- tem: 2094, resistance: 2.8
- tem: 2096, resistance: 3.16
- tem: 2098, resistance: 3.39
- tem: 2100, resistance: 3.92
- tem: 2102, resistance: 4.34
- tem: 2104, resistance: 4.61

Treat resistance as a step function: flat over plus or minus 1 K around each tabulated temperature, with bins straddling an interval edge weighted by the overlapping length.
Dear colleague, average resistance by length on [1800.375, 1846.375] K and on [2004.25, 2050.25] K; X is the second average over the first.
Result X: 1.12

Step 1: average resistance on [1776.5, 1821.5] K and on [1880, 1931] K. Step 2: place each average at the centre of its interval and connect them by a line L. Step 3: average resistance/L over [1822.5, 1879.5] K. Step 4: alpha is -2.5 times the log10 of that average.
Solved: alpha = 0.13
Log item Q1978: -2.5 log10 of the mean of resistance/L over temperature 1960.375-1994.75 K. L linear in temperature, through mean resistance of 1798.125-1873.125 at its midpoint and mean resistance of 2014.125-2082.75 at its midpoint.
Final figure -0.08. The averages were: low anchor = 4.92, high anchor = 5.3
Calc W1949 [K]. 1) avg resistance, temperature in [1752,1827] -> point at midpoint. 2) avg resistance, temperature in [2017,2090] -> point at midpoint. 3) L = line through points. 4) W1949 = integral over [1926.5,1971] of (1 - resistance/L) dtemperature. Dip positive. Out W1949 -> -1.0 K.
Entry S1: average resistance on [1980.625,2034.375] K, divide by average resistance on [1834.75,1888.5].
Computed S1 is 1.1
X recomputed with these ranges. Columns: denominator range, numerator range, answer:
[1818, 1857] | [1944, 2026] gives 1.21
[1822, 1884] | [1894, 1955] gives 1.11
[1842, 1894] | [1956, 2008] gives 1.11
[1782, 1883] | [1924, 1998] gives 1.09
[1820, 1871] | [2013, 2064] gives 1.16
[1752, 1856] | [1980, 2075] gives 1.06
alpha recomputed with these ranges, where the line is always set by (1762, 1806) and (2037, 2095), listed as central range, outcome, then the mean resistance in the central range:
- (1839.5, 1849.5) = 0.434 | 3.57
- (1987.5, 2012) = -0.103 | 5.45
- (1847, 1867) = 0.049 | 5.06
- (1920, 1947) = -0.039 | 5.3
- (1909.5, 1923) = -0.022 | 5.26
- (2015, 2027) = -0.083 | 5.3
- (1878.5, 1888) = 0.008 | 5.19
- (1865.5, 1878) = 0.017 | 5.18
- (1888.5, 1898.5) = -0.004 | 5.23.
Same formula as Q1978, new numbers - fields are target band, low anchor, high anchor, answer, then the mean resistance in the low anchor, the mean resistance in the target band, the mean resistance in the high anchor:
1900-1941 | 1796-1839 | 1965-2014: 0.03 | 5.15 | 5.24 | 5.52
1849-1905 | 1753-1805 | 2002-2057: 0.06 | 5.49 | 5.17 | 5.41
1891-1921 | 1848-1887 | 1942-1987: 0.02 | 5.14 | 5.21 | 5.52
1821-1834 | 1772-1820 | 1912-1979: 0.06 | 5.45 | 5.14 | 5.41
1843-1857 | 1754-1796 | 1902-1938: 0.19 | 5.5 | 4.48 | 5.23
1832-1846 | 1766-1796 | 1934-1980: 0.47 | 5.47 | 3.56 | 5.45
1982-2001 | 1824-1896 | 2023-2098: -0.15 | 4.81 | 5.55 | 4.87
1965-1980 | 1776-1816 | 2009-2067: -0.04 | 5.41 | 5.61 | 5.41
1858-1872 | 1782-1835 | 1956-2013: 0.03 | 5.32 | 5.23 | 5.51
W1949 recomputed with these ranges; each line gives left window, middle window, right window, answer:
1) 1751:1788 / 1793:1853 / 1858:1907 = 5.94 K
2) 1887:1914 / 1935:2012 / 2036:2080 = -3.50 K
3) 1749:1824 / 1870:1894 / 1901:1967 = 0.84 K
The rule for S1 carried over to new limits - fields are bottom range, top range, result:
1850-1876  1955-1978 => 1.06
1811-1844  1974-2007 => 1.19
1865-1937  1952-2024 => 1.05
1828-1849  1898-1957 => 1.36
